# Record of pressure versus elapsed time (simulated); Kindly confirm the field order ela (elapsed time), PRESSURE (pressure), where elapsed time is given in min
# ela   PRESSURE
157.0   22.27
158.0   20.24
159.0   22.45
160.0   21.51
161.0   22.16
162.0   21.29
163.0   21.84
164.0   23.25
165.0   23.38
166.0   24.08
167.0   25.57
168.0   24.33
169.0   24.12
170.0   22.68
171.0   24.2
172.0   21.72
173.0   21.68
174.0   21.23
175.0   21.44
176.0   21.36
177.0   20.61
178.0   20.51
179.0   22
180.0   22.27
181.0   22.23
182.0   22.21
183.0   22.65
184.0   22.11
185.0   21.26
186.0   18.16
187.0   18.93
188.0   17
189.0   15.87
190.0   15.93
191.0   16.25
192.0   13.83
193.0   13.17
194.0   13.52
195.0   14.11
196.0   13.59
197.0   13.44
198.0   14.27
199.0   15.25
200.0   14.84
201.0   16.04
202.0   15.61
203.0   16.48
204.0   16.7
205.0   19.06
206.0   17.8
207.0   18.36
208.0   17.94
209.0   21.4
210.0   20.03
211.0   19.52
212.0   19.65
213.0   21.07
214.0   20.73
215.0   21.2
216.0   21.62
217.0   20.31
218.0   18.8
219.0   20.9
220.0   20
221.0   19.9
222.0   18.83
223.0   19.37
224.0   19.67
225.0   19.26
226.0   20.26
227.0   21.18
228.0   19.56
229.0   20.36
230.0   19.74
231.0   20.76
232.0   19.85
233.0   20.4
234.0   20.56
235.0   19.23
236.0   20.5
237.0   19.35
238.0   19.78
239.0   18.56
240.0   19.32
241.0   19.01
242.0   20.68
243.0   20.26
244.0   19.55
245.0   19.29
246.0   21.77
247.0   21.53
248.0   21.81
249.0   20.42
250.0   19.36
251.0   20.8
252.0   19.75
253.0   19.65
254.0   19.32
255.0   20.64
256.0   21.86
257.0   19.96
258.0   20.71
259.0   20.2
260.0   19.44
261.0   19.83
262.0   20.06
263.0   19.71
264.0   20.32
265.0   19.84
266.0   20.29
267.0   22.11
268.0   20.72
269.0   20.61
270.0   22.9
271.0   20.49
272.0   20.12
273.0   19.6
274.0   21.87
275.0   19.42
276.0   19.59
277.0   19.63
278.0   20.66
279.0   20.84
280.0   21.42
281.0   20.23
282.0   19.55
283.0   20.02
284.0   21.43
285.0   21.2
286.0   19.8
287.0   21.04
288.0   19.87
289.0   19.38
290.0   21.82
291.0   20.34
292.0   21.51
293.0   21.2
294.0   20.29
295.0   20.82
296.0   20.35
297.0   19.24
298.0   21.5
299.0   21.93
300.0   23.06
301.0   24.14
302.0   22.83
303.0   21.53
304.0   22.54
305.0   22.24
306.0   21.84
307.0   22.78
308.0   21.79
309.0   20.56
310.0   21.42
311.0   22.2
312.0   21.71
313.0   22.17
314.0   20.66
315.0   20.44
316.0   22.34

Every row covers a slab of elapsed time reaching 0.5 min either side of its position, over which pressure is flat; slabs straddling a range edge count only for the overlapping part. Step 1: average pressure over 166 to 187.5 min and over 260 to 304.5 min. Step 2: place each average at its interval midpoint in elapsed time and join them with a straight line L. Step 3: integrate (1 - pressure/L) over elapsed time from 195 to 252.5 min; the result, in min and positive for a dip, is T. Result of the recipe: 6.1 min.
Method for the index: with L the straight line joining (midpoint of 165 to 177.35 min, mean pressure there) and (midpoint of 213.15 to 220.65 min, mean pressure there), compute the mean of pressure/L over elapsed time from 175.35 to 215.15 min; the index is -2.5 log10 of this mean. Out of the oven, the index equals 0.189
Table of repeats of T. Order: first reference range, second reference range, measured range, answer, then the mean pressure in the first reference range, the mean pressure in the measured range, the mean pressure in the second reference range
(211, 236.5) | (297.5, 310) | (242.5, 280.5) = 1.2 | 20.1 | 20.4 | 22.2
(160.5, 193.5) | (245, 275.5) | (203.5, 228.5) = 1.2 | 20.9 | 19.7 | 20.5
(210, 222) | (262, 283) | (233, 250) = 0.2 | 20.3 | 20.1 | 20.5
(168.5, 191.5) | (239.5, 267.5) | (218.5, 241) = 0.6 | 20.7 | 19.9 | 20.3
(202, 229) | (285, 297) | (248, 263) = -0.1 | 19.5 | 20.2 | 20.6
